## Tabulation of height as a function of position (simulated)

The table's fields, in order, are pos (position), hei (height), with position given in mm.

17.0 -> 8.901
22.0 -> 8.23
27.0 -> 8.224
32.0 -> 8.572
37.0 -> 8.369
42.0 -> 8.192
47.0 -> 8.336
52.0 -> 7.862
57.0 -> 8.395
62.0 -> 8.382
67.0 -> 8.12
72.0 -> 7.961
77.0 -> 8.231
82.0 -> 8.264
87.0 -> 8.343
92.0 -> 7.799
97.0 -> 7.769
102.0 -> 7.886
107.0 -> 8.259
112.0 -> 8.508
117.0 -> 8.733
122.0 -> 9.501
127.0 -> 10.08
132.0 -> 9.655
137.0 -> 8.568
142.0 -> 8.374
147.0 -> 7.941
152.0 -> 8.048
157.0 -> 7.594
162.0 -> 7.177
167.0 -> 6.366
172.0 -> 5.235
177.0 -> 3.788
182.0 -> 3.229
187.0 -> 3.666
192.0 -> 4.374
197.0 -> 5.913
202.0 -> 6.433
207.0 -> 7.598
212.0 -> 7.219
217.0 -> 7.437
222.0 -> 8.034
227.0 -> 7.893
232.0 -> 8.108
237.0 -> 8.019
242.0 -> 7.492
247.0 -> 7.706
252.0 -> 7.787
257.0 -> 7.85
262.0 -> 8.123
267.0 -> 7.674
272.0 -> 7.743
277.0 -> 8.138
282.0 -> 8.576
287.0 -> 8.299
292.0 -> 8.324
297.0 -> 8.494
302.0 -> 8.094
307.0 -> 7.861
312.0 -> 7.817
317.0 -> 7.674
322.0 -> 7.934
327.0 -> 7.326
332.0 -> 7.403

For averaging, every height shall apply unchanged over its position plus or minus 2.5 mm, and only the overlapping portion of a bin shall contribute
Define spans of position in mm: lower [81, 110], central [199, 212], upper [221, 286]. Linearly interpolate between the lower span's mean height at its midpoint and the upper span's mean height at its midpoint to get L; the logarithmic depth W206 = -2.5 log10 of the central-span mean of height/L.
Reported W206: 0.139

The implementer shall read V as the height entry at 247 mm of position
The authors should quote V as 7.706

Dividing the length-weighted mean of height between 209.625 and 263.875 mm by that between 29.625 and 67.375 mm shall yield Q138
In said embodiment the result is 0.9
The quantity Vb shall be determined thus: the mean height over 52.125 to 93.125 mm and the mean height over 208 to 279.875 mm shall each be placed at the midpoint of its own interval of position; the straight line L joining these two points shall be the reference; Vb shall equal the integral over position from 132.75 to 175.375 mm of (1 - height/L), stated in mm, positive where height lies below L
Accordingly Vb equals 3.1 mm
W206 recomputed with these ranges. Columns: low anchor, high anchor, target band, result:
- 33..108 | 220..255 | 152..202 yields 0.41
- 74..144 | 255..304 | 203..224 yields 0.11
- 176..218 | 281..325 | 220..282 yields -0.16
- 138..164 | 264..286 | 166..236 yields 0.28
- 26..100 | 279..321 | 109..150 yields -0.09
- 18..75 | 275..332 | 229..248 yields 0.03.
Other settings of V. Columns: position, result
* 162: 7.177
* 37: 8.369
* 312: 7.817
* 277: 8.138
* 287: 8.299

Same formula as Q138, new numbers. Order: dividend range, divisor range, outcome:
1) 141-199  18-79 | 0.72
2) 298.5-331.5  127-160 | 0.92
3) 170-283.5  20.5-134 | 0.82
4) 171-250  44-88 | 0.78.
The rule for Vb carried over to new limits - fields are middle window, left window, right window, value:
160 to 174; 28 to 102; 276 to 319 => 3.3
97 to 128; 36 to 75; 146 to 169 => -3.7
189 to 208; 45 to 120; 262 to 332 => 5.1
